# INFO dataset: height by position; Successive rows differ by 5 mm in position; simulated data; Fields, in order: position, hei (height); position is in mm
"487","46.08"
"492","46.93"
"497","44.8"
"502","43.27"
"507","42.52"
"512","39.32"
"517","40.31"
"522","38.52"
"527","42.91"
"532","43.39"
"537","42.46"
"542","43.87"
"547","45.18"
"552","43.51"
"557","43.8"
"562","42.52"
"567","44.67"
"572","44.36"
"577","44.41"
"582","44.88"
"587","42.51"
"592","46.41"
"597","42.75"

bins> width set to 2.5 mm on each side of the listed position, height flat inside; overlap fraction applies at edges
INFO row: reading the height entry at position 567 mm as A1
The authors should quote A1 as 44.67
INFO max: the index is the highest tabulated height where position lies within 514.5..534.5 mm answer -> 43.39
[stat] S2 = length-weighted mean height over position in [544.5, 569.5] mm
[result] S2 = 43.9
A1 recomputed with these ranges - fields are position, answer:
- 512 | 39.32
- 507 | 42.52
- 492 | 46.93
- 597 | 42.75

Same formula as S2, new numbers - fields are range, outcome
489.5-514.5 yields 43.4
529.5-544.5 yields 43.2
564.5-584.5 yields 44.6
